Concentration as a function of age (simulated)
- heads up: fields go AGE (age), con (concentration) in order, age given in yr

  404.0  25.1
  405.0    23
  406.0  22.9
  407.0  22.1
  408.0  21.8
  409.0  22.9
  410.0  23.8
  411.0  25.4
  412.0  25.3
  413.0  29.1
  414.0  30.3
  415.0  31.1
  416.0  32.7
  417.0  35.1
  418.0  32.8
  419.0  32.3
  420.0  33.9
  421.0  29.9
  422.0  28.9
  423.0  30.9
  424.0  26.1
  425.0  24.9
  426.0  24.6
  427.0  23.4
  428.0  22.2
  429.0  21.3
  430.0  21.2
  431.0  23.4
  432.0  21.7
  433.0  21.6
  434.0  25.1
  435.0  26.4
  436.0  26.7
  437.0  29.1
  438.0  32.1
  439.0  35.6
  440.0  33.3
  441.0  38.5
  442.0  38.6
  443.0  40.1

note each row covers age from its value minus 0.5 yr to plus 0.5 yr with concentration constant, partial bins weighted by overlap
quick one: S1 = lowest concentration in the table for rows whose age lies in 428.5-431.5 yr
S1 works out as 21.2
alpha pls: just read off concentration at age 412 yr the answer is 25.3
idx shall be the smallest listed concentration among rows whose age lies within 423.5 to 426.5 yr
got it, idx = 24.6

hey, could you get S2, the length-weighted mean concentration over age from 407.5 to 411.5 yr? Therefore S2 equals 23.5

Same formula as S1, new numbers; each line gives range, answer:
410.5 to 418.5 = 25.3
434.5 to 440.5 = 26.4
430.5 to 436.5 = 21.6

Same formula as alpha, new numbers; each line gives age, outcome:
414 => 30.3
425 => 24.9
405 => 23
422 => 28.9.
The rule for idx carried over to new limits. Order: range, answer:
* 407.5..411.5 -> 21.8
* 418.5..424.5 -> 26.1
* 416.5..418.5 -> 32.8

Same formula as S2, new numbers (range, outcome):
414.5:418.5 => 32.9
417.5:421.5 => 32.2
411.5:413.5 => 27.2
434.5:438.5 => 28.6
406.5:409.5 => 22.3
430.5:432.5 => 22.5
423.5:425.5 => 25.5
